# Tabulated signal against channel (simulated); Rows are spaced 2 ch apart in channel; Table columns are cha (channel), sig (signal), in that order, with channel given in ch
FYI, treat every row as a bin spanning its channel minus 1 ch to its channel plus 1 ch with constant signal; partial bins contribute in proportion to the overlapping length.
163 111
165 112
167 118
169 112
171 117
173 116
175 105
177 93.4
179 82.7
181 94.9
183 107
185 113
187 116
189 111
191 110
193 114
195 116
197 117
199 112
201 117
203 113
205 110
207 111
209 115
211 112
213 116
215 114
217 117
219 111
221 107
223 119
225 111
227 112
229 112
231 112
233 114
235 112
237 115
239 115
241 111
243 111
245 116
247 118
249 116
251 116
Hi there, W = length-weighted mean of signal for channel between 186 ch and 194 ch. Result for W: 113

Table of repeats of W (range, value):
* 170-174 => 116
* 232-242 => 113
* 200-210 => 113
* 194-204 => 115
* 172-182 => 98.4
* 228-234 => 113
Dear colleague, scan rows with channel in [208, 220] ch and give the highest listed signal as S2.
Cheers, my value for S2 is 117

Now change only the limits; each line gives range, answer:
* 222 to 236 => 119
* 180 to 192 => 116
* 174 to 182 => 105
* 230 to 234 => 114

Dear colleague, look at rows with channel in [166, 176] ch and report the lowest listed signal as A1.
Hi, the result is 105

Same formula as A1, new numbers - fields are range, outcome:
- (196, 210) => 110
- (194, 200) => 112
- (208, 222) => 107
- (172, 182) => 82.7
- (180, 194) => 94.9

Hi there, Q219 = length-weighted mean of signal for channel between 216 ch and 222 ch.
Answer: 112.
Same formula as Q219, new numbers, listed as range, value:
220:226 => 112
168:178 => 109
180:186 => 105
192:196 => 115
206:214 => 114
